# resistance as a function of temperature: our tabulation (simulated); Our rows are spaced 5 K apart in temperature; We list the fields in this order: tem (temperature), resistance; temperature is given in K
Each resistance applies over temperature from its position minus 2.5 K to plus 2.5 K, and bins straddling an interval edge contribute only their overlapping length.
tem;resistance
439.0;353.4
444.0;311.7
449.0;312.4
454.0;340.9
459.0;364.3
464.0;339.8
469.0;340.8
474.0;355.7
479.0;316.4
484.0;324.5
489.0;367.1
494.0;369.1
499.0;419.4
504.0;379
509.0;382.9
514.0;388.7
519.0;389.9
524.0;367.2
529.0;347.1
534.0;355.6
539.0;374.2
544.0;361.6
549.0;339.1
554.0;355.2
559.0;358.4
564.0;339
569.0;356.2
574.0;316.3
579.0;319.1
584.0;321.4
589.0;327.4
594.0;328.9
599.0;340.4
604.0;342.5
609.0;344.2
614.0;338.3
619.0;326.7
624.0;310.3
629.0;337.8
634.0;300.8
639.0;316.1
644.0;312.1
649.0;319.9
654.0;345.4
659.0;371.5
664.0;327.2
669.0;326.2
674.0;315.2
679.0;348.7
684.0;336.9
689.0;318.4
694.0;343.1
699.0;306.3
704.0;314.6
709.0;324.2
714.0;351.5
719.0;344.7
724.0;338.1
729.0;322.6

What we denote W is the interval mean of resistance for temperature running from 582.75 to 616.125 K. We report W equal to 335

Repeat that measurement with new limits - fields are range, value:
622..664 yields 327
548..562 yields 352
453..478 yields 347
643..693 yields 333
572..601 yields 325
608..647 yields 322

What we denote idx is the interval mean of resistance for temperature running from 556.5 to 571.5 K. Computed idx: 351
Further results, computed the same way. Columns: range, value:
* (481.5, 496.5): 354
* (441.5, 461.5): 332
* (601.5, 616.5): 342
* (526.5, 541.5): 359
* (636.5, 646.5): 314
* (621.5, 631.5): 324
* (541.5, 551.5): 350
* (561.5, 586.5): 330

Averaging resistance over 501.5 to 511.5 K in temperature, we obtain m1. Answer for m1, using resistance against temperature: 381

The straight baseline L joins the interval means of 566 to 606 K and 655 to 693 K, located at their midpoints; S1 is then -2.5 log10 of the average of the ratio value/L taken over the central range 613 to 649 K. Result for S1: 0.05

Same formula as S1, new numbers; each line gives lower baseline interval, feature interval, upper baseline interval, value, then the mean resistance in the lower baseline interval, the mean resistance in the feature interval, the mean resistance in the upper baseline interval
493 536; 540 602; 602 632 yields 0.04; 378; 339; 333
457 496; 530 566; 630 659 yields -0.05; 347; 355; 324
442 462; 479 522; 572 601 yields -0.13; 333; 374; 325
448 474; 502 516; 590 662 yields -0.13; 343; 384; 331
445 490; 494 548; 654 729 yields -0.12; 338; 375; 333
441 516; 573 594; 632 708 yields 0.06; 354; 322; 327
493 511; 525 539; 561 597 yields 0.03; 389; 357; 330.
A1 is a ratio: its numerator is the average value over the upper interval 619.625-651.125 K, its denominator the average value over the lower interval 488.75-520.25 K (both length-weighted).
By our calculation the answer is 0.8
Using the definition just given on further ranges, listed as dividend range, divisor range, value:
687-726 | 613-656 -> 1.02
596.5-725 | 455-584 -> 0.93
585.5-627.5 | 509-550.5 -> 0.90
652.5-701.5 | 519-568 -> 0.93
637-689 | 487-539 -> 0.88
